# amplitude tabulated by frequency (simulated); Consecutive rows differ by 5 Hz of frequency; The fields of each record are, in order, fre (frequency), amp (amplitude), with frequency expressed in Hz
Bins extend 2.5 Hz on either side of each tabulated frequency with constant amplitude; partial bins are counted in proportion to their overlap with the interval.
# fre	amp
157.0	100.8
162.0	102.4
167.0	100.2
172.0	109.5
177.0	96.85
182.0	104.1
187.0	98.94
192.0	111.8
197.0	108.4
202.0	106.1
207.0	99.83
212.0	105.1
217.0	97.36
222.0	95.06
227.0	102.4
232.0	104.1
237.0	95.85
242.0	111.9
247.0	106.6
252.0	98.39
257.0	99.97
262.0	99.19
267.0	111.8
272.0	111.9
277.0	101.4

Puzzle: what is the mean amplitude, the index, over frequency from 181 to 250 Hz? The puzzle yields 103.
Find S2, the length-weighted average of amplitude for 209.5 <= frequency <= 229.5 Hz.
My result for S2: 100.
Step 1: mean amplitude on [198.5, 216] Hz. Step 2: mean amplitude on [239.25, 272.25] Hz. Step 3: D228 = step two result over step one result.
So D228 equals 1.02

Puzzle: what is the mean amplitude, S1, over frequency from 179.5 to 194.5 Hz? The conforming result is 105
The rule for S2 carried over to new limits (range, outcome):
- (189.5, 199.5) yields 110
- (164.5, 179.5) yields 102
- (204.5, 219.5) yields 101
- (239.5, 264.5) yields 103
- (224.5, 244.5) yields 104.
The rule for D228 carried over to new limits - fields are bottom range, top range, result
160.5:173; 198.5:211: 1.00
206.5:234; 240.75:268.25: 1.03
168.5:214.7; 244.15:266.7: 0.98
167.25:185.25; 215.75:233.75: 0.97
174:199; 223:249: 1.00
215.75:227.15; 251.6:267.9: 1.05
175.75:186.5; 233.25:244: 1.03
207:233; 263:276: 1.09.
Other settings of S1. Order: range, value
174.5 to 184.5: 100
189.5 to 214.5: 106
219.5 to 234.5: 101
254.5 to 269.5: 104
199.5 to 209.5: 103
